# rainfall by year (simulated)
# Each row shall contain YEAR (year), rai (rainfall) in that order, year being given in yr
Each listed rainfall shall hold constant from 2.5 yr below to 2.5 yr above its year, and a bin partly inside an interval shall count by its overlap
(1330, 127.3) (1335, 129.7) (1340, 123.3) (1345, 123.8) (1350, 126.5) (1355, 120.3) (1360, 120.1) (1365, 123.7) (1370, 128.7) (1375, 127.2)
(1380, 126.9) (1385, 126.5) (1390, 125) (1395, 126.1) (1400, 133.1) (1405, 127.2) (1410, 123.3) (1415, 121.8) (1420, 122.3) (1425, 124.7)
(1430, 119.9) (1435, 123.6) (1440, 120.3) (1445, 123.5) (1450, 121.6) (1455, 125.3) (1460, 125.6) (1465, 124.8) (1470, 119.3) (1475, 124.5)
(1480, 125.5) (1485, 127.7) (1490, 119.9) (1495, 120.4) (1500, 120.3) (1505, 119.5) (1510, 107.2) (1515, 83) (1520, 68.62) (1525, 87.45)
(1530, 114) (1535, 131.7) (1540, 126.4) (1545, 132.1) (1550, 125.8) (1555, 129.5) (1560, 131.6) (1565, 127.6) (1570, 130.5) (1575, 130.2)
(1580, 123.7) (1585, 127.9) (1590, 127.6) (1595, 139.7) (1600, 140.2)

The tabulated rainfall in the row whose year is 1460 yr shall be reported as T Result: 125.6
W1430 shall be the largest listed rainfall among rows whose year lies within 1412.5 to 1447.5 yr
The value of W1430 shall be 124.7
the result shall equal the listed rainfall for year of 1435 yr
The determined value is 123.6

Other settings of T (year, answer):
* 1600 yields 140.2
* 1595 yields 139.7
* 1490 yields 119.9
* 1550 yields 125.8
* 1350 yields 126.5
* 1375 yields 127.2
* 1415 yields 121.8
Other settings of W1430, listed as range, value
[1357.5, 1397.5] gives 128.7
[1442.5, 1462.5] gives 125.6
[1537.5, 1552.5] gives 132.1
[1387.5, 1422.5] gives 133.1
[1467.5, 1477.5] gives 124.5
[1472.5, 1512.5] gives 127.7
